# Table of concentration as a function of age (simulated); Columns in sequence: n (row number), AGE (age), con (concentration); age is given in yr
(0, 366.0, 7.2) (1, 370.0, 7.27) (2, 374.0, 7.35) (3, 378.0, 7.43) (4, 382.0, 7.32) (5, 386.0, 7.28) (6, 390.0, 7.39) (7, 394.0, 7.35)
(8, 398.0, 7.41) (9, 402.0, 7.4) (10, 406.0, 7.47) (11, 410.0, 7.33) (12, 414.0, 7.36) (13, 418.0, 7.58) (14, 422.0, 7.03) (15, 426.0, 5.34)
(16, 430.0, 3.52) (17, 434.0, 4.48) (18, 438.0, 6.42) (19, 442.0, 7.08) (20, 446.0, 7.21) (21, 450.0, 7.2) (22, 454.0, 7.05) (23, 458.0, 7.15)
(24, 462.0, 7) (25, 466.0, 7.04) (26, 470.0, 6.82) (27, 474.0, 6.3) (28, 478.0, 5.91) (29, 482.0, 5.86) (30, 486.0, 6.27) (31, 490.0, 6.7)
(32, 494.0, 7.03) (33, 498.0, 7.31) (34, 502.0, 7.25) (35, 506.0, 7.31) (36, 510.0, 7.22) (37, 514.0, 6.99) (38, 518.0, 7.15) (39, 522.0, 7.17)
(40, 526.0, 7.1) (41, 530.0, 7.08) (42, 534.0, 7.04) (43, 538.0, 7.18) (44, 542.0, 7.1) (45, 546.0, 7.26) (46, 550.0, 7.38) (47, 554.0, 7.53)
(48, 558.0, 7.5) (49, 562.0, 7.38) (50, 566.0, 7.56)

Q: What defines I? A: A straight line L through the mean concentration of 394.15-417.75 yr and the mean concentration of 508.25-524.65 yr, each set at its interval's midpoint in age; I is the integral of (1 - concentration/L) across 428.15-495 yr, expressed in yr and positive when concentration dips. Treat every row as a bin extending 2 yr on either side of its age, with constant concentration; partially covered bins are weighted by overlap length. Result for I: 7.8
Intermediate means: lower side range 7.4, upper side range 7.13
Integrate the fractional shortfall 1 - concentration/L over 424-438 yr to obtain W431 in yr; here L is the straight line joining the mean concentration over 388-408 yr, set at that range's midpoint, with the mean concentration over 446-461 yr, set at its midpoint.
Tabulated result 4.9 yr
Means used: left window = 7.4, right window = 7.13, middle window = 4.73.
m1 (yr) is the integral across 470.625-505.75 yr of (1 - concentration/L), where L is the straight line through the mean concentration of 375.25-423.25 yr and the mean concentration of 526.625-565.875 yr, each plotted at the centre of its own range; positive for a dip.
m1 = 3.3 yr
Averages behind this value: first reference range 7.37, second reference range 7.28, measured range 6.62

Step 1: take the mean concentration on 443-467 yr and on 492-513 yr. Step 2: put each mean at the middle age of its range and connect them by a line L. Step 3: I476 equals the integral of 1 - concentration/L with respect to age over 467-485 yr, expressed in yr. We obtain 2.2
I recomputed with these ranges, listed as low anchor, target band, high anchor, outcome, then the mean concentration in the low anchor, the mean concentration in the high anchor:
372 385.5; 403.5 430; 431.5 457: 0.5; 7.36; 6.54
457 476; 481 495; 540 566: 1.0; 6.85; 7.37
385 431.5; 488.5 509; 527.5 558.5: 0.0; 6.9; 7.24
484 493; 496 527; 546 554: -1.5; 6.55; 7.39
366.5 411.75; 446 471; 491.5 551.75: 0.7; 7.36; 7.17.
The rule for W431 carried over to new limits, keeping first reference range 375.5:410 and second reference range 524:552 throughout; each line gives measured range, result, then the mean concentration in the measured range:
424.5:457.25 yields 5.4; 6.09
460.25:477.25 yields 1.3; 6.72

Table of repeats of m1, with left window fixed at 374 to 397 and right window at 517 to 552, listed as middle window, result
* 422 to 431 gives 2.7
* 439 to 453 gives 0.3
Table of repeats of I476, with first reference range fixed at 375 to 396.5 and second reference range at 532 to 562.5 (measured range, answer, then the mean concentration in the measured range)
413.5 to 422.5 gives 0.0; 7.37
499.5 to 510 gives 0.1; 7.27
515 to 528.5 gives 0.3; 7.13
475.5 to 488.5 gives 2.3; 6.05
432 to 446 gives 2.2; 6.17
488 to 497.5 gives 0.5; 6.94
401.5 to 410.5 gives -0.1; 7.41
